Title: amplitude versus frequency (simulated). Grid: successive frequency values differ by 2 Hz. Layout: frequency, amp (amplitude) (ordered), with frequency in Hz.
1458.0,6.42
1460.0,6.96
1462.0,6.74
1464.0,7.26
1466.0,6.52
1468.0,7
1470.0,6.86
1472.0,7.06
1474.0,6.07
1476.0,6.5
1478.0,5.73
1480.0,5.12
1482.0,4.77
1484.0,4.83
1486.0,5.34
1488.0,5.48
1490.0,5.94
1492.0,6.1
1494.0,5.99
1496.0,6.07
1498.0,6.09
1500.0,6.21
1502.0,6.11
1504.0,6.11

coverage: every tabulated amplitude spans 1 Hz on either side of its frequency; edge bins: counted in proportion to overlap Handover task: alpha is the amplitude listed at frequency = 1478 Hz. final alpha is 5.73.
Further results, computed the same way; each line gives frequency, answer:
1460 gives 6.96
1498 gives 6.09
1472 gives 7.06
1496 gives 6.07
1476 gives 6.5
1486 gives 5.34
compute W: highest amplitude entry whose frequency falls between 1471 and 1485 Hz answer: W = 7.06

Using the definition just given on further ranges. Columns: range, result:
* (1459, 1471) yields 7.26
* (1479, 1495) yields 6.1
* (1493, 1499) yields 6.09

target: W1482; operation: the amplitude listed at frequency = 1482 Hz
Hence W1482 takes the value 4.77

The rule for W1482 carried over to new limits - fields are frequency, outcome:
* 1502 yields 6.11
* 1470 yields 6.86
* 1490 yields 5.94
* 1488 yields 5.48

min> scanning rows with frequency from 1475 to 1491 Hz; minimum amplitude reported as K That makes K 4.77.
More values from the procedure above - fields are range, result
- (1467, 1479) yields 5.73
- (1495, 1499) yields 6.07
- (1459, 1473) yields 6.52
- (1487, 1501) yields 5.48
